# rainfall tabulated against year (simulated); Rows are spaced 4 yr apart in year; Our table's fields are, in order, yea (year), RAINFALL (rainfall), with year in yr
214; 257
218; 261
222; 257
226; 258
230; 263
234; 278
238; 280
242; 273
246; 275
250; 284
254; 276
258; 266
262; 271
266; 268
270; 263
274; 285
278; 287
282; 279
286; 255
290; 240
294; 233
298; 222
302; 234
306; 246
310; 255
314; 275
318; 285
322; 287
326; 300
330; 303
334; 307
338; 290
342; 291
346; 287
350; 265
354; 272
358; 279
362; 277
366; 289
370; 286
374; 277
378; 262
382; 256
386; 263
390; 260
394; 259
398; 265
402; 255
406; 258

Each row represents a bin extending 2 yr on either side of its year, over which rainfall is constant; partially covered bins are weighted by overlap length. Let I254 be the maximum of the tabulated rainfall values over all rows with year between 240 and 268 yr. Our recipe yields 284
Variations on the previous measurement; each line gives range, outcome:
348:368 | 289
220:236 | 278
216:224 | 261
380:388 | 263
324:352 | 307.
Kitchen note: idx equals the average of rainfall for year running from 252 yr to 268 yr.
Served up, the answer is 270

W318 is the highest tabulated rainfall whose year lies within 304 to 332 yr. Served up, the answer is 303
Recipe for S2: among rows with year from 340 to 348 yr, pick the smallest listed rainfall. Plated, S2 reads 287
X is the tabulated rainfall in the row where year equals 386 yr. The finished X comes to 263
